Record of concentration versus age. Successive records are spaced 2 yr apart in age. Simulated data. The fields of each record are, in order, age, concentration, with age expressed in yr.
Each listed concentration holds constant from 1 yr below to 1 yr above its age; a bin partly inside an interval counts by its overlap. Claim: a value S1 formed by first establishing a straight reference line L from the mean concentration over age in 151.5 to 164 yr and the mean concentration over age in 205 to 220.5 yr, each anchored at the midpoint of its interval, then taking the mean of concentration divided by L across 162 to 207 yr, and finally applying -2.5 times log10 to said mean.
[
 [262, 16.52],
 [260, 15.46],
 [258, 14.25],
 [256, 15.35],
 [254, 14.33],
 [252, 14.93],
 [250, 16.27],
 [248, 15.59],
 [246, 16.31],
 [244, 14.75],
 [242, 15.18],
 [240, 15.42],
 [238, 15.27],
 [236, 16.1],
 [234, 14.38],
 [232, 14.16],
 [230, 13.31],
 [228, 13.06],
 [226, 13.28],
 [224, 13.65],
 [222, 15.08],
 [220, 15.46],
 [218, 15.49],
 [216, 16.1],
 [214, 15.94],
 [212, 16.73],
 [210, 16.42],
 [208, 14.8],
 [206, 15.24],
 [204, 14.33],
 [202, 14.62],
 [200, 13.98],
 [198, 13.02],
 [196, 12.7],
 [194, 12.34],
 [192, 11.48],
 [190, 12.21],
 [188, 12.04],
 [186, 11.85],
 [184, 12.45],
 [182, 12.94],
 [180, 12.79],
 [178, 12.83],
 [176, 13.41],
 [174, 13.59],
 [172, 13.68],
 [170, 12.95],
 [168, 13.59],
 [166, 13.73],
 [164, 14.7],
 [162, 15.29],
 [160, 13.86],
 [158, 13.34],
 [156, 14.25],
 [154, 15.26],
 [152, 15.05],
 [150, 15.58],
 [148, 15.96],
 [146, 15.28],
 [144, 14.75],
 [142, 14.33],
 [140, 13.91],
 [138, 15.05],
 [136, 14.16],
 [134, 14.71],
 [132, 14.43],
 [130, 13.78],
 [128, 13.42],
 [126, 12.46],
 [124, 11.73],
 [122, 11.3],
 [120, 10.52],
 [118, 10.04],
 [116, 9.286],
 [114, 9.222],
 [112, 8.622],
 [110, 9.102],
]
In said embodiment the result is 0.143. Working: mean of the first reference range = 14.5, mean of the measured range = 13.2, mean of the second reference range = 15.8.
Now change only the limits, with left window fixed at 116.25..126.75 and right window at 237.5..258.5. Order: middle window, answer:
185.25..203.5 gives 0.06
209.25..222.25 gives -0.13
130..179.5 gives -0.18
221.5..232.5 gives 0.07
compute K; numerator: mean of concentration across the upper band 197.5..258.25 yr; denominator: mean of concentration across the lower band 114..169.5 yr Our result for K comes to 1.1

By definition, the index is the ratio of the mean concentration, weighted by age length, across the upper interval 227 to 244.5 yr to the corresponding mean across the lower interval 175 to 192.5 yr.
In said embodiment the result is 1.17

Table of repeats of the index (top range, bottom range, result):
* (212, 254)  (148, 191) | 1.10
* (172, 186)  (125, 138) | 0.93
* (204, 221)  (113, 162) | 1.17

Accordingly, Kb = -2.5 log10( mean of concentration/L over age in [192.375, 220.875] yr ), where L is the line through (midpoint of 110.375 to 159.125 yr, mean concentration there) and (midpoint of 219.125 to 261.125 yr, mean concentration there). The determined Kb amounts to -0.031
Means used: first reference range 13.1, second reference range 14.8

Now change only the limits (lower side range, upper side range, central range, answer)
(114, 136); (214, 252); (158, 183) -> -0.02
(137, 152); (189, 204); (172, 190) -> 0.07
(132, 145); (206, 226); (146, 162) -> -0.01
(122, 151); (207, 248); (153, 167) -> 0.00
